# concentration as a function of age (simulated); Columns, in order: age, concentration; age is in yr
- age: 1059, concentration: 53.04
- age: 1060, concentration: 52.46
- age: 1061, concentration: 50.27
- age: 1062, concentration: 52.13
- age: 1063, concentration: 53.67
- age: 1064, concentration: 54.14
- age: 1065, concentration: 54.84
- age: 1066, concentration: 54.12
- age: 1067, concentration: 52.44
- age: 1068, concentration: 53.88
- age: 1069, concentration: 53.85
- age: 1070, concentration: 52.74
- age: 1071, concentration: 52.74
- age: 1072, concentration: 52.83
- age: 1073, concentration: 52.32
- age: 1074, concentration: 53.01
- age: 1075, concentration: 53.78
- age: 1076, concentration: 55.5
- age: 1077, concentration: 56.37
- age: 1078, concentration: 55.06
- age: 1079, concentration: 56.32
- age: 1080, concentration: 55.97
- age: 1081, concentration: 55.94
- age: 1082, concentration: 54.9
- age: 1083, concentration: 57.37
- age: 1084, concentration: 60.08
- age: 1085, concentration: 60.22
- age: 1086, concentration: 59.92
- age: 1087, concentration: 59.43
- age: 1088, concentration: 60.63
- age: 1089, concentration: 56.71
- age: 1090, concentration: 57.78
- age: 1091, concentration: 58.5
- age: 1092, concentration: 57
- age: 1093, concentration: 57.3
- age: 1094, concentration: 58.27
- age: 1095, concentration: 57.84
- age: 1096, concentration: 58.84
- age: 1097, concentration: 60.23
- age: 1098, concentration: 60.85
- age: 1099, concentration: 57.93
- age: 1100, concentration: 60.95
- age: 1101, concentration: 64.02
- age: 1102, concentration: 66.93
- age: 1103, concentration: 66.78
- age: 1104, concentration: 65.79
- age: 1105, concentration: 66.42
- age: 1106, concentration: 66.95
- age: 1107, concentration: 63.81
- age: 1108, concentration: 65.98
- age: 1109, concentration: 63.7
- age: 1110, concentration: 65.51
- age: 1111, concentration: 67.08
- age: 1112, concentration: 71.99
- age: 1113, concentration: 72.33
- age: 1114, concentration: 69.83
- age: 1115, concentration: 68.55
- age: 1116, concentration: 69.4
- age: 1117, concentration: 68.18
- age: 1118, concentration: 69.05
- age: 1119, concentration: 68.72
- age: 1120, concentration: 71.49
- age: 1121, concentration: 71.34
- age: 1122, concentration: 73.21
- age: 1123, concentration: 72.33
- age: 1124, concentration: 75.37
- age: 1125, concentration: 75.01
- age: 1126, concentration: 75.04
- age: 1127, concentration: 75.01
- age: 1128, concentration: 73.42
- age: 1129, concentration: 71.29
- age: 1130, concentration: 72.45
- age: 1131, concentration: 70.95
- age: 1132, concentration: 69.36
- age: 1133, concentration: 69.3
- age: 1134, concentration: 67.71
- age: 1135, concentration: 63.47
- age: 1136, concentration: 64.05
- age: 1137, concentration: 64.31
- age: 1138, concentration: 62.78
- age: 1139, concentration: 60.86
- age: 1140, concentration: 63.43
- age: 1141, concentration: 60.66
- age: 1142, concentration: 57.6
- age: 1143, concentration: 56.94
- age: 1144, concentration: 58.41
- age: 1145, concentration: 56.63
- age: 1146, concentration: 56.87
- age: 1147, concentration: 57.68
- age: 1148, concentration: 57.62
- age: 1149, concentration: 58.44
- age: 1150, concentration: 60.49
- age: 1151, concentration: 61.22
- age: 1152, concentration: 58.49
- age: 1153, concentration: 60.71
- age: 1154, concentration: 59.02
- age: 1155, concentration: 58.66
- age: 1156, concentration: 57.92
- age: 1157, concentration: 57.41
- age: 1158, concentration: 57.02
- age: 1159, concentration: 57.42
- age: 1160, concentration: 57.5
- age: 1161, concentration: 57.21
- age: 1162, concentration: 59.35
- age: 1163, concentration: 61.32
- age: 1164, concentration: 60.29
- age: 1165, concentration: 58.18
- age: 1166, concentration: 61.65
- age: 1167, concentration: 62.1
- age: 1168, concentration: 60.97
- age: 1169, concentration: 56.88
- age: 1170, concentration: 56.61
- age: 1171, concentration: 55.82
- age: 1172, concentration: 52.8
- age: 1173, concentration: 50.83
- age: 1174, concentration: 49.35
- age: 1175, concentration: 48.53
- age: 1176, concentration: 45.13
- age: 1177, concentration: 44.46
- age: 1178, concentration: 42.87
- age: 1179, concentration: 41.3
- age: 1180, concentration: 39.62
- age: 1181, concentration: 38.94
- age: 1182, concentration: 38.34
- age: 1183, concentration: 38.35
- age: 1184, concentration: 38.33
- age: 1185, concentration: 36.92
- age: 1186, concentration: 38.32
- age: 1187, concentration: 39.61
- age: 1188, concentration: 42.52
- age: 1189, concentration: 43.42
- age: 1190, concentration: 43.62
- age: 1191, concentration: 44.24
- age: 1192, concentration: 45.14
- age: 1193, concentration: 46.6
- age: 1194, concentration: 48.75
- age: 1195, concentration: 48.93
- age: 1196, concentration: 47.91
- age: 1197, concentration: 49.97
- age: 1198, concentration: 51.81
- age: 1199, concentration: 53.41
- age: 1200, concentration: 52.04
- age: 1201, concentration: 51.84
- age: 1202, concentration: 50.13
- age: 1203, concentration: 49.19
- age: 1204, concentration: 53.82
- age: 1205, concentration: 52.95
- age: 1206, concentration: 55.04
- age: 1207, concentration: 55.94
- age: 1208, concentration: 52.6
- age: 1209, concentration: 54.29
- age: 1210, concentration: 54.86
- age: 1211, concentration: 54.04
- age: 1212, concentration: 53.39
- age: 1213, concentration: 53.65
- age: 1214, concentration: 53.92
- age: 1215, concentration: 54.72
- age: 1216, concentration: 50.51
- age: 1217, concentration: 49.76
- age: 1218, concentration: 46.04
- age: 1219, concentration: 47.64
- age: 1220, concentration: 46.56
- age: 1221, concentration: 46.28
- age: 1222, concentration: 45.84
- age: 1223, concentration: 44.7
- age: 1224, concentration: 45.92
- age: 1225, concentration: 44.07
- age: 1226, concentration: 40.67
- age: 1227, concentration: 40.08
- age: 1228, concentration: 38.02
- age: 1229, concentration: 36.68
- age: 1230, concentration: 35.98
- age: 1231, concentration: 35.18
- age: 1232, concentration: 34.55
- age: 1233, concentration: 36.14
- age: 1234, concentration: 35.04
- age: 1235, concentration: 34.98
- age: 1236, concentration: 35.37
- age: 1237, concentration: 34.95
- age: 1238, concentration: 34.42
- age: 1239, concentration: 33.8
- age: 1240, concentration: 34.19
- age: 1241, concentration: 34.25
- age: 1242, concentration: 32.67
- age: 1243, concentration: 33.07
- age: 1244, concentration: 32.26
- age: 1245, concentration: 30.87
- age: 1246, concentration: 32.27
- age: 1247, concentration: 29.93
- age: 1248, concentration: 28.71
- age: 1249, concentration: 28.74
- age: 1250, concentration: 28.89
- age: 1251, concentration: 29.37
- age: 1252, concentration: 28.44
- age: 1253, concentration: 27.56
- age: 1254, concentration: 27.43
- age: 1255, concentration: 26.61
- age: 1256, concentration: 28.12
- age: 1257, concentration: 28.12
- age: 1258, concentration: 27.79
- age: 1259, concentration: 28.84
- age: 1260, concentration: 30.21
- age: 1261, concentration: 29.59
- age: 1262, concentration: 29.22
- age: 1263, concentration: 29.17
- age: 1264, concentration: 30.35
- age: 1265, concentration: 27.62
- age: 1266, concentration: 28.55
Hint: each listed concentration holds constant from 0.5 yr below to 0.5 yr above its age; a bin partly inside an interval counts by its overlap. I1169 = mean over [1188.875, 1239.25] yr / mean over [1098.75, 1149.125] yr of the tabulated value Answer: 0.7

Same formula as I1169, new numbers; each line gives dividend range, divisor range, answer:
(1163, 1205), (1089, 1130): 0.73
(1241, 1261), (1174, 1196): 0.69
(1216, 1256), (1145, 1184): 0.67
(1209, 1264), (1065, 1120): 0.62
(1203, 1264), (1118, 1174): 0.62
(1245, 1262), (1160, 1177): 0.52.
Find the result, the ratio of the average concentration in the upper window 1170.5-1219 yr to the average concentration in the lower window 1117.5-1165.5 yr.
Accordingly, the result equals 0.8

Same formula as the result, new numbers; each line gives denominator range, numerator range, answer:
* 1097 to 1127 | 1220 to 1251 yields 0.53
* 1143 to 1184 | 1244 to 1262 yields 0.54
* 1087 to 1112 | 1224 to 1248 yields 0.57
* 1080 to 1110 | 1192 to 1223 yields 0.84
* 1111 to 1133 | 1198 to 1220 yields 0.73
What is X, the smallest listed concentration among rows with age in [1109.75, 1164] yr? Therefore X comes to 56.63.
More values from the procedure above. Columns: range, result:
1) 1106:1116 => 63.7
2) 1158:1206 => 36.92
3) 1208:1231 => 35.18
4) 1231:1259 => 26.61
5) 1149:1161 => 57.02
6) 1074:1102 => 53.01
